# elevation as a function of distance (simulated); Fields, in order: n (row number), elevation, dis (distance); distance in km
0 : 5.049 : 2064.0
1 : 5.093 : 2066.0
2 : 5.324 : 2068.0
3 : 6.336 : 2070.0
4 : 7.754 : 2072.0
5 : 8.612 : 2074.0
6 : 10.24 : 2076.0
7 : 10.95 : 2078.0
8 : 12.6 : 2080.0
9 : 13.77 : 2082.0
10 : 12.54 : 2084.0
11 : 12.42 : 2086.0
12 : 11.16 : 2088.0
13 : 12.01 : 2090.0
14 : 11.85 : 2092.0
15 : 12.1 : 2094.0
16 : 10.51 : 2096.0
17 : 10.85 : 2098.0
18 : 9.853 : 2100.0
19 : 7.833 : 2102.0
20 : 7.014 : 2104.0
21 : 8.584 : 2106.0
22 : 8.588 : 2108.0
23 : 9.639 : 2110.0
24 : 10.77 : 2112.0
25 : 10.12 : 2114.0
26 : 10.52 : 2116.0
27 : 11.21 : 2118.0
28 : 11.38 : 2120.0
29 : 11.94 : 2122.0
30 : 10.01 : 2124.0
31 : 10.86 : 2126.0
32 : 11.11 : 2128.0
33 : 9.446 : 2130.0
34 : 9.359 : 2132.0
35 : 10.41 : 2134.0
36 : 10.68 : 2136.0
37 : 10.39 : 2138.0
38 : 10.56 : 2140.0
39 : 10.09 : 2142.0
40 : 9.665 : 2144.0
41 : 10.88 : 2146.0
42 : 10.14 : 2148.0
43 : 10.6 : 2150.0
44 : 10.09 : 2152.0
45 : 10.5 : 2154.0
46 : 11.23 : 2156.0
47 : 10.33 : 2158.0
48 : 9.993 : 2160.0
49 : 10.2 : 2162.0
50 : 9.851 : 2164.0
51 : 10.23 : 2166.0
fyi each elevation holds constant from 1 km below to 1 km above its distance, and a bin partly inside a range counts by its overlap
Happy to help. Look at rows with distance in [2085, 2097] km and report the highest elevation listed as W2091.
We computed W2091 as 12.42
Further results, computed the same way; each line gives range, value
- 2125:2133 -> 11.11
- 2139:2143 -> 10.56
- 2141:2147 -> 10.88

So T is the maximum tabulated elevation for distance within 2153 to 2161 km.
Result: 11.23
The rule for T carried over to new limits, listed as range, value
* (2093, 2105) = 12.1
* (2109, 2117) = 10.77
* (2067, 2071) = 6.336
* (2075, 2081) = 12.6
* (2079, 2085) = 13.77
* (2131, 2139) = 10.68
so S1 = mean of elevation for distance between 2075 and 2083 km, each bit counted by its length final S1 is 11.9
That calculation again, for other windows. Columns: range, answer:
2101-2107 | 7.81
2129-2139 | 10.1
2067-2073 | 6.47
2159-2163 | 10.1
